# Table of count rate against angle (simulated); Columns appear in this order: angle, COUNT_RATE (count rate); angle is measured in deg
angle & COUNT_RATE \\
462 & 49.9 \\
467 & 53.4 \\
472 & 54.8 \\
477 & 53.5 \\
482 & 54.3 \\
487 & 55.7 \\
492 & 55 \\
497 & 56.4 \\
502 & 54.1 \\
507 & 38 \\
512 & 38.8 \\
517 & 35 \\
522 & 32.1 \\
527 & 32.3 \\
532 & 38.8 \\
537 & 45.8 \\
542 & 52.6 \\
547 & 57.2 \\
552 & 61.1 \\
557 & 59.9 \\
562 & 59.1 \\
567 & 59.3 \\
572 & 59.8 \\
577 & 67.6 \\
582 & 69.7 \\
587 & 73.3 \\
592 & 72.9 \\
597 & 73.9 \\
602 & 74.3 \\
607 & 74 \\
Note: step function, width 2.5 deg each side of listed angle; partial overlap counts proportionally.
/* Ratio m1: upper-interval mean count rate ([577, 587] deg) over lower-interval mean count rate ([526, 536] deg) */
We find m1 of 1.86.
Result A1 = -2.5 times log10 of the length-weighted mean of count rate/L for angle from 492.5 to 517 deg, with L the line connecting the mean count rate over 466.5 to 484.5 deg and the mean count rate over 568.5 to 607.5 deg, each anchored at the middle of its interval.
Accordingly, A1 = 0.25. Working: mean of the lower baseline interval 54.1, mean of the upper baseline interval 70.2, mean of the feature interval 46.3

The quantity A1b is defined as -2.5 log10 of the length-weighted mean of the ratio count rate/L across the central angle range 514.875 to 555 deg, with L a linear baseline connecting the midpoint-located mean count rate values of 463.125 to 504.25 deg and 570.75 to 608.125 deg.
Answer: 0.37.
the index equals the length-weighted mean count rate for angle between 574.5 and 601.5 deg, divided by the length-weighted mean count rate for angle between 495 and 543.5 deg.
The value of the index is 1.7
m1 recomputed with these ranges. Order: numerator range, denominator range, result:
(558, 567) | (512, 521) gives 1.67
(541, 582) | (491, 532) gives 1.44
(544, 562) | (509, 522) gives 1.64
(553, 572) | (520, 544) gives 1.48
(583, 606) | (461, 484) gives 1.37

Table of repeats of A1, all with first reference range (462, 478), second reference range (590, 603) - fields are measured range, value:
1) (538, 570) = 0.16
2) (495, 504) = 0.05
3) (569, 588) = 0.06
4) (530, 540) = 0.43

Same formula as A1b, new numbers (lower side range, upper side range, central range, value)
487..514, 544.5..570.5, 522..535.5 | 0.457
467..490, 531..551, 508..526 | 0.419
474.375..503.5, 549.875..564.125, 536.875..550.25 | 0.107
